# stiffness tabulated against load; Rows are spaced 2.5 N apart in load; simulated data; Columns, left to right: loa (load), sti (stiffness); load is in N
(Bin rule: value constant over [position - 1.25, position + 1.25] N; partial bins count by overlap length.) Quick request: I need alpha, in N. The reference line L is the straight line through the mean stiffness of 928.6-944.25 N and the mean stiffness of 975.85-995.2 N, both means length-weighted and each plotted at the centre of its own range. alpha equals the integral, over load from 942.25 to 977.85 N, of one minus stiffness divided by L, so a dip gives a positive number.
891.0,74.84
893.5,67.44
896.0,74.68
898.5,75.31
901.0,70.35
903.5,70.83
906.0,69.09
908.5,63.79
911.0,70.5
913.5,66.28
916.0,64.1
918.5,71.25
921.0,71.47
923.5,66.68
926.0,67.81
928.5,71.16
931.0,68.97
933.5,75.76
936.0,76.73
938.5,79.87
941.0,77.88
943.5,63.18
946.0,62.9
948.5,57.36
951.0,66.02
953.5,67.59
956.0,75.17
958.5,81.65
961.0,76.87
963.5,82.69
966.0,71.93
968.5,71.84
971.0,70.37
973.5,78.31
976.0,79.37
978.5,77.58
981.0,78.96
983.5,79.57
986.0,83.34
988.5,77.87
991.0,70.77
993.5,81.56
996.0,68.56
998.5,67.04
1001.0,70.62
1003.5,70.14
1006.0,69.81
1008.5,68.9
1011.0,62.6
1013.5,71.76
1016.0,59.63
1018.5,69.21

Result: 2.0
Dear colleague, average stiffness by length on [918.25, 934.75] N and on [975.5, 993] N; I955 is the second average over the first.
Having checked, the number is 1.11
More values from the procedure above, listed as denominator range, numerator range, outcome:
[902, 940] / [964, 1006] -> 1.06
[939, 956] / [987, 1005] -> 1.08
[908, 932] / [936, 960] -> 1.03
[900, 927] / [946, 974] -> 1.05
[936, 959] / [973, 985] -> 1.12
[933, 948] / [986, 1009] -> 1.01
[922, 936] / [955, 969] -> 1.09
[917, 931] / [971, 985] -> 1.12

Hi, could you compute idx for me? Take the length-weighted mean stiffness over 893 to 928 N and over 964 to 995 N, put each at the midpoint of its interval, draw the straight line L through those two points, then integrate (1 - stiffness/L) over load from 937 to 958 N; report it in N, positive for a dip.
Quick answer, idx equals 1.16 N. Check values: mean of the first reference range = 69.3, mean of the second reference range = 76.9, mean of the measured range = 69.3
